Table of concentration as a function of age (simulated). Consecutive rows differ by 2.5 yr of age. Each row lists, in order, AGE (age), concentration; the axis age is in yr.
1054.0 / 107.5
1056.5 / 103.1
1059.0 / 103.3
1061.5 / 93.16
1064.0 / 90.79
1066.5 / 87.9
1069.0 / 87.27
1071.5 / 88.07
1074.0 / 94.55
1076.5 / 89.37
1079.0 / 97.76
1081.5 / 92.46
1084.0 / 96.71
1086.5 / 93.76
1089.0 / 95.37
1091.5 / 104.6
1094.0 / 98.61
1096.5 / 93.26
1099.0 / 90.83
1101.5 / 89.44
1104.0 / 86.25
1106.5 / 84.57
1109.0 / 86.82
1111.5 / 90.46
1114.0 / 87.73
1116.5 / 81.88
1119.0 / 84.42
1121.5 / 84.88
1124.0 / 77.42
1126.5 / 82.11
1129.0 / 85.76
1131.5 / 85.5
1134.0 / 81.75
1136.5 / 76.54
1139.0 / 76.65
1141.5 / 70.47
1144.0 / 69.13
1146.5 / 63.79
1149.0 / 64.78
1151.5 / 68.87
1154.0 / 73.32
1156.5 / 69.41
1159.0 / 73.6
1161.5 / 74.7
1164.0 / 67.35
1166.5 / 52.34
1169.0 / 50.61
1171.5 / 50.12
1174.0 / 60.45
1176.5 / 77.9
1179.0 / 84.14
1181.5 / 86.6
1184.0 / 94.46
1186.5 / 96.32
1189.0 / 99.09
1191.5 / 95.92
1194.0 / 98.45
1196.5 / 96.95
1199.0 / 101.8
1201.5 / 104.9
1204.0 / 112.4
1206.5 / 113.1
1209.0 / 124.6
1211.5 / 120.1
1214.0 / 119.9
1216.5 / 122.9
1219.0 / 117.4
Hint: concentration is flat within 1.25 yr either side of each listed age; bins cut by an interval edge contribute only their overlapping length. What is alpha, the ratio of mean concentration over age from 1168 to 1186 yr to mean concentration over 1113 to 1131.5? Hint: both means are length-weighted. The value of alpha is 0.88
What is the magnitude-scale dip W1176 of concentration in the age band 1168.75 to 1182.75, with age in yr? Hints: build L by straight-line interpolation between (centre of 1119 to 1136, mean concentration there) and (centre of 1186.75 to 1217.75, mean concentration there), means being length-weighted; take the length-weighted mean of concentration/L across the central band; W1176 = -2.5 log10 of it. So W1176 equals 0.39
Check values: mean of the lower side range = 82.7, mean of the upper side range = 109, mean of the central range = 69.6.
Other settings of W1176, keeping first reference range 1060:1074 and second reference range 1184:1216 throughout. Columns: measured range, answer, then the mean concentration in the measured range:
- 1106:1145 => 0.19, 81.7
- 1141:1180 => 0.46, 66.8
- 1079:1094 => -0.05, 96.8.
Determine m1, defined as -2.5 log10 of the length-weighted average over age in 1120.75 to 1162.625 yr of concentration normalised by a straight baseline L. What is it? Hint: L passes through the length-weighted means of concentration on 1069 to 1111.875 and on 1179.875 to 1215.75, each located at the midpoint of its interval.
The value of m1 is 0.291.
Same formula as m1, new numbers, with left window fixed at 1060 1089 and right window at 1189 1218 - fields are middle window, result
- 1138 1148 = 0.41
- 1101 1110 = 0.12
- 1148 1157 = 0.43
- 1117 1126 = 0.20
